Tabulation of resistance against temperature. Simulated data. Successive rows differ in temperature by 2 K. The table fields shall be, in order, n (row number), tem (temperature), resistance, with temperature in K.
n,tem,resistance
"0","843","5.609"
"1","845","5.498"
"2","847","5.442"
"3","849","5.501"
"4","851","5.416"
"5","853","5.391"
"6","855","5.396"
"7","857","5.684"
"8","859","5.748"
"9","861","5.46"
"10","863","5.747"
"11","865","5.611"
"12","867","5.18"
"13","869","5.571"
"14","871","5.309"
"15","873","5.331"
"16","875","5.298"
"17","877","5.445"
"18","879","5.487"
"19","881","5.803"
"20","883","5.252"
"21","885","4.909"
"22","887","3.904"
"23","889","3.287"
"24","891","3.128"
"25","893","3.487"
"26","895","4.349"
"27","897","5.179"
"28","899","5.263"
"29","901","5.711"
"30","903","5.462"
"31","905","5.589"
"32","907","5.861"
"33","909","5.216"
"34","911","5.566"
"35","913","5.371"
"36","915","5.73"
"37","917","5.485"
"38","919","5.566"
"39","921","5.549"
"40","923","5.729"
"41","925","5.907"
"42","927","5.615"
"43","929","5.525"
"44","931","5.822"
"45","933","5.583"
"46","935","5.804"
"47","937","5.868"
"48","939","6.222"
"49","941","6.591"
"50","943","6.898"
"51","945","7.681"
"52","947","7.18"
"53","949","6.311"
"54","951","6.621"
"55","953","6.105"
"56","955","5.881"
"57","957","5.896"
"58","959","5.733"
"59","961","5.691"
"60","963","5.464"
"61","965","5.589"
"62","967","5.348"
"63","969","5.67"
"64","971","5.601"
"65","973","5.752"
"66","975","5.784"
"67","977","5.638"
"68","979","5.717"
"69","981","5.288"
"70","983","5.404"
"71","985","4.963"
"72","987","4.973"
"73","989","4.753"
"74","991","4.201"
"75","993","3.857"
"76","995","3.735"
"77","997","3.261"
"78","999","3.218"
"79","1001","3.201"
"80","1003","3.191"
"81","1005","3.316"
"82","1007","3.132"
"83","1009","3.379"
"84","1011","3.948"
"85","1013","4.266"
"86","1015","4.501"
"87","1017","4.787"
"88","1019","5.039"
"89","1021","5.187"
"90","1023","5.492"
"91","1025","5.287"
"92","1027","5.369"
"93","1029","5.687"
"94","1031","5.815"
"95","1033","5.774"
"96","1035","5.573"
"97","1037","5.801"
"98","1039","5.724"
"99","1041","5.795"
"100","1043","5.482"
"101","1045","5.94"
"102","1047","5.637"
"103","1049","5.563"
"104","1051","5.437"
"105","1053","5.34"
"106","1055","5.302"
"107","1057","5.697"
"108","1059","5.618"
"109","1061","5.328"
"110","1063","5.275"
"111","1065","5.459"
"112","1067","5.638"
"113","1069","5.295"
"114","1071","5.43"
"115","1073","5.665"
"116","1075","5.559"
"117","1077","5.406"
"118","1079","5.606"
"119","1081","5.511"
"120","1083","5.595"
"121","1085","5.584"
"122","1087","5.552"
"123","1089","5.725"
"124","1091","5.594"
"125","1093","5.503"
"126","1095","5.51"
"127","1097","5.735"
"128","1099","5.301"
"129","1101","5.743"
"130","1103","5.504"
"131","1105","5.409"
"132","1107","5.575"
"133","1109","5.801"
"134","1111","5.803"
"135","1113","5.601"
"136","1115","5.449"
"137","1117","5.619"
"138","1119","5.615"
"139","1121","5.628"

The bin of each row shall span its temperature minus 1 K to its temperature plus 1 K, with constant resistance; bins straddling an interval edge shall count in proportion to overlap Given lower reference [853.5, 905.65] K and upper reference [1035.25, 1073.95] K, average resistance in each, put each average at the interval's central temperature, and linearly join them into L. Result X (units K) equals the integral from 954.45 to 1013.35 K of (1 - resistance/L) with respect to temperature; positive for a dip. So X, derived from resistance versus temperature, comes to 7.0 K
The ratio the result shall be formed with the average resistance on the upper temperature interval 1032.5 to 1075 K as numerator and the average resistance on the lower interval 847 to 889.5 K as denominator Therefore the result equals 1.05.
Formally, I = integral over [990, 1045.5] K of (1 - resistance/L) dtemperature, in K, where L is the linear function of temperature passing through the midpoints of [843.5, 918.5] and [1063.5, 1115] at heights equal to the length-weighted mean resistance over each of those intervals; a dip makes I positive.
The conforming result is 8.3 K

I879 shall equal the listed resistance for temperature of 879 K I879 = 5.487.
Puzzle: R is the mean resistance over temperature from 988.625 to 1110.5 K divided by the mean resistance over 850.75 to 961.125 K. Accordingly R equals 0.92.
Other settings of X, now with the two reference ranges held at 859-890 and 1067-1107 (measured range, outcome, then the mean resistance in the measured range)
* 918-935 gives -1.27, 5.67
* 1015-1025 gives 0.65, 5.08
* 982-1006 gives 6.15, 4.01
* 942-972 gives -4.42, 6.11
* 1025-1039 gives -0.50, 5.65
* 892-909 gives 0.38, 5.12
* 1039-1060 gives -0.41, 5.59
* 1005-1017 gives 3.41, 3.88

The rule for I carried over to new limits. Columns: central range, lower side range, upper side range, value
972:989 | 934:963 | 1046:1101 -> 1.9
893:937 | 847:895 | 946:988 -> -0.7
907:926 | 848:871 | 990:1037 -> -1.8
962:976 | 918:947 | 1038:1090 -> 0.8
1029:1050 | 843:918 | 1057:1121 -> -0.9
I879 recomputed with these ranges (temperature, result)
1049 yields 5.563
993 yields 3.857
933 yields 5.583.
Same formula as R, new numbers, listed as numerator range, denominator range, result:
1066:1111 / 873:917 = 1.11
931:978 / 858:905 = 1.19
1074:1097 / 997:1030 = 1.30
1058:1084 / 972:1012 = 1.27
